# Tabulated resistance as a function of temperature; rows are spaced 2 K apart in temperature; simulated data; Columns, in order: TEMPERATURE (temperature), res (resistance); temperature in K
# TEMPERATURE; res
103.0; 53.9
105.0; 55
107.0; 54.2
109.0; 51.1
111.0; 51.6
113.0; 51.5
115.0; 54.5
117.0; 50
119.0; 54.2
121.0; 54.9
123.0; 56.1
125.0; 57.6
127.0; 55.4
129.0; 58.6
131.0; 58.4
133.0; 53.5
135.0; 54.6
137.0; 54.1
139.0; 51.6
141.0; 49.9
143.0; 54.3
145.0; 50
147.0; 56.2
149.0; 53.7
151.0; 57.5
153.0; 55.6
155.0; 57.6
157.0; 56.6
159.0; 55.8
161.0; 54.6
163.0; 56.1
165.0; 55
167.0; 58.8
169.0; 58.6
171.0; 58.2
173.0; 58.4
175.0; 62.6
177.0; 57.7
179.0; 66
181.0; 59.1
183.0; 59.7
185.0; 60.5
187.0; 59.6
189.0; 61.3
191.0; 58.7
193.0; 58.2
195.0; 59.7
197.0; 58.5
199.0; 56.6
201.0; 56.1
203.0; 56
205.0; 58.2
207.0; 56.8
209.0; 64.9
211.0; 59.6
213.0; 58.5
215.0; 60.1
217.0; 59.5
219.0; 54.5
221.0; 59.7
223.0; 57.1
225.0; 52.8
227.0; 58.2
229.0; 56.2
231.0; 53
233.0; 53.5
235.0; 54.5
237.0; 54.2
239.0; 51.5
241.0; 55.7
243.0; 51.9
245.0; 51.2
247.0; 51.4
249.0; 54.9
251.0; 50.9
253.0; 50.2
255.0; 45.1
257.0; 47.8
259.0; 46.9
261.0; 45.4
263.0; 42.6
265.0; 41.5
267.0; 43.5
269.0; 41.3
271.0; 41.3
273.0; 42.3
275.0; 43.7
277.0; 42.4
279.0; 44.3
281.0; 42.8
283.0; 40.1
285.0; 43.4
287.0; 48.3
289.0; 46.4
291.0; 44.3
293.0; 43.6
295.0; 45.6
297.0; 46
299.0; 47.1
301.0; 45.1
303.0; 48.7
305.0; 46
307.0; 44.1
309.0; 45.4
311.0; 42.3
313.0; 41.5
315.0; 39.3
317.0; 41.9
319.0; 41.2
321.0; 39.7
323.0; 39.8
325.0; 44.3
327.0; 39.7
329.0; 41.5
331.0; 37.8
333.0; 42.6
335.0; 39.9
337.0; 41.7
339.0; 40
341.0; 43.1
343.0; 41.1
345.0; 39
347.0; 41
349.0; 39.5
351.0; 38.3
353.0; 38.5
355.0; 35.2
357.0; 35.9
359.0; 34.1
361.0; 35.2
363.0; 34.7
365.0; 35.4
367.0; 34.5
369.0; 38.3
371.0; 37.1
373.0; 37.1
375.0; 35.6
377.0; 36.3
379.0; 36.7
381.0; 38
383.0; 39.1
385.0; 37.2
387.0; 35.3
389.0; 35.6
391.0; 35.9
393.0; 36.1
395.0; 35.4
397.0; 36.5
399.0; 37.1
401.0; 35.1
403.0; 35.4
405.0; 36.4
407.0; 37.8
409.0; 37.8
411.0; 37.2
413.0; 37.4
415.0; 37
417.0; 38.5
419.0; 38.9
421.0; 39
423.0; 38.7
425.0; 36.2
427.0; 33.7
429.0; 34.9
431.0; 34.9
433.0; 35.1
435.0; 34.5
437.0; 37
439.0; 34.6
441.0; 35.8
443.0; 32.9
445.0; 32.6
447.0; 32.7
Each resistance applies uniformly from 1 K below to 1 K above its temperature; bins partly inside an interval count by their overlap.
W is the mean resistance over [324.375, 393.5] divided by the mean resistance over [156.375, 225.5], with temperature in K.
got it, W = 0.7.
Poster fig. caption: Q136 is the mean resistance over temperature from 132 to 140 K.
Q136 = 53.5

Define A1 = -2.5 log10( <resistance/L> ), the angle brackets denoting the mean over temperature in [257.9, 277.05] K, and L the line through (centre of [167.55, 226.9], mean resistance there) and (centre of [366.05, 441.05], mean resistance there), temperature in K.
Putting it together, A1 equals 0.19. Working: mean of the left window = 58.9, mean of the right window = 36.5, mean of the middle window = 43.1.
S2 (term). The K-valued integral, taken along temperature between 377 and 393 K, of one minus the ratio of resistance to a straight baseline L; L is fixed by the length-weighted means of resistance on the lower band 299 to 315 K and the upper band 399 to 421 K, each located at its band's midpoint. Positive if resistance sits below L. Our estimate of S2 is 0.9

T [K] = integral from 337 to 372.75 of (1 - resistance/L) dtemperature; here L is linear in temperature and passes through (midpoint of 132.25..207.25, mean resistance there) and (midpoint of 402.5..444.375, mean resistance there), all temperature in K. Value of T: 3.5 K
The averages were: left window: 57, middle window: 37.8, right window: 36.3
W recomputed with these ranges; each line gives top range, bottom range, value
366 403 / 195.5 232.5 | 0.63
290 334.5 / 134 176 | 0.77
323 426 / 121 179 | 0.67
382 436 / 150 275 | 0.67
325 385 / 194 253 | 0.68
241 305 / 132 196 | 0.81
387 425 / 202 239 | 0.65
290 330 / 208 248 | 0.78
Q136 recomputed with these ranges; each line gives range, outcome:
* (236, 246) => 52.9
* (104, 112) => 53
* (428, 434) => 35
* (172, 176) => 60.5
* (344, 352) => 39.5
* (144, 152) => 54.4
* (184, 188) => 60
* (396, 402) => 36.2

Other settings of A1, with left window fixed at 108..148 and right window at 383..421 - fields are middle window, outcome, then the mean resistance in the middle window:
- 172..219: -0.19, 59.3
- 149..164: -0.08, 56.1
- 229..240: -0.14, 53.6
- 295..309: -0.07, 46.1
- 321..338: 0.01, 40.8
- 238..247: -0.12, 52.4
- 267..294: 0.02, 43.4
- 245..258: -0.09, 50.1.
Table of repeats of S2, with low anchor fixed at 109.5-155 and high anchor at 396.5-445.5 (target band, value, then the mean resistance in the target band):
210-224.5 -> -2.7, 58.2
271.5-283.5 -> 0.7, 42.6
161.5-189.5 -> -4.2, 59.3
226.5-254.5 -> -3.3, 53.1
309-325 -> 0.5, 41.3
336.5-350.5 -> 0.1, 40.6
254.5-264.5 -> 0.2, 45.4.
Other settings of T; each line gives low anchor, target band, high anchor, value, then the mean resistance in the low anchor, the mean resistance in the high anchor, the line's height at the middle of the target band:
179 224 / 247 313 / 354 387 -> 4.3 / 58.9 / 36.2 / 48.4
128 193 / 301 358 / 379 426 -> 2.6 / 57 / 37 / 43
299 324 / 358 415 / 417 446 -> 3.1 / 43.1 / 35.7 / 38.5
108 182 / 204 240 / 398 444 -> -4.7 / 55.7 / 36.3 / 50.3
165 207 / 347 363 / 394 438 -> 2.1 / 59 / 36.6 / 42.5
